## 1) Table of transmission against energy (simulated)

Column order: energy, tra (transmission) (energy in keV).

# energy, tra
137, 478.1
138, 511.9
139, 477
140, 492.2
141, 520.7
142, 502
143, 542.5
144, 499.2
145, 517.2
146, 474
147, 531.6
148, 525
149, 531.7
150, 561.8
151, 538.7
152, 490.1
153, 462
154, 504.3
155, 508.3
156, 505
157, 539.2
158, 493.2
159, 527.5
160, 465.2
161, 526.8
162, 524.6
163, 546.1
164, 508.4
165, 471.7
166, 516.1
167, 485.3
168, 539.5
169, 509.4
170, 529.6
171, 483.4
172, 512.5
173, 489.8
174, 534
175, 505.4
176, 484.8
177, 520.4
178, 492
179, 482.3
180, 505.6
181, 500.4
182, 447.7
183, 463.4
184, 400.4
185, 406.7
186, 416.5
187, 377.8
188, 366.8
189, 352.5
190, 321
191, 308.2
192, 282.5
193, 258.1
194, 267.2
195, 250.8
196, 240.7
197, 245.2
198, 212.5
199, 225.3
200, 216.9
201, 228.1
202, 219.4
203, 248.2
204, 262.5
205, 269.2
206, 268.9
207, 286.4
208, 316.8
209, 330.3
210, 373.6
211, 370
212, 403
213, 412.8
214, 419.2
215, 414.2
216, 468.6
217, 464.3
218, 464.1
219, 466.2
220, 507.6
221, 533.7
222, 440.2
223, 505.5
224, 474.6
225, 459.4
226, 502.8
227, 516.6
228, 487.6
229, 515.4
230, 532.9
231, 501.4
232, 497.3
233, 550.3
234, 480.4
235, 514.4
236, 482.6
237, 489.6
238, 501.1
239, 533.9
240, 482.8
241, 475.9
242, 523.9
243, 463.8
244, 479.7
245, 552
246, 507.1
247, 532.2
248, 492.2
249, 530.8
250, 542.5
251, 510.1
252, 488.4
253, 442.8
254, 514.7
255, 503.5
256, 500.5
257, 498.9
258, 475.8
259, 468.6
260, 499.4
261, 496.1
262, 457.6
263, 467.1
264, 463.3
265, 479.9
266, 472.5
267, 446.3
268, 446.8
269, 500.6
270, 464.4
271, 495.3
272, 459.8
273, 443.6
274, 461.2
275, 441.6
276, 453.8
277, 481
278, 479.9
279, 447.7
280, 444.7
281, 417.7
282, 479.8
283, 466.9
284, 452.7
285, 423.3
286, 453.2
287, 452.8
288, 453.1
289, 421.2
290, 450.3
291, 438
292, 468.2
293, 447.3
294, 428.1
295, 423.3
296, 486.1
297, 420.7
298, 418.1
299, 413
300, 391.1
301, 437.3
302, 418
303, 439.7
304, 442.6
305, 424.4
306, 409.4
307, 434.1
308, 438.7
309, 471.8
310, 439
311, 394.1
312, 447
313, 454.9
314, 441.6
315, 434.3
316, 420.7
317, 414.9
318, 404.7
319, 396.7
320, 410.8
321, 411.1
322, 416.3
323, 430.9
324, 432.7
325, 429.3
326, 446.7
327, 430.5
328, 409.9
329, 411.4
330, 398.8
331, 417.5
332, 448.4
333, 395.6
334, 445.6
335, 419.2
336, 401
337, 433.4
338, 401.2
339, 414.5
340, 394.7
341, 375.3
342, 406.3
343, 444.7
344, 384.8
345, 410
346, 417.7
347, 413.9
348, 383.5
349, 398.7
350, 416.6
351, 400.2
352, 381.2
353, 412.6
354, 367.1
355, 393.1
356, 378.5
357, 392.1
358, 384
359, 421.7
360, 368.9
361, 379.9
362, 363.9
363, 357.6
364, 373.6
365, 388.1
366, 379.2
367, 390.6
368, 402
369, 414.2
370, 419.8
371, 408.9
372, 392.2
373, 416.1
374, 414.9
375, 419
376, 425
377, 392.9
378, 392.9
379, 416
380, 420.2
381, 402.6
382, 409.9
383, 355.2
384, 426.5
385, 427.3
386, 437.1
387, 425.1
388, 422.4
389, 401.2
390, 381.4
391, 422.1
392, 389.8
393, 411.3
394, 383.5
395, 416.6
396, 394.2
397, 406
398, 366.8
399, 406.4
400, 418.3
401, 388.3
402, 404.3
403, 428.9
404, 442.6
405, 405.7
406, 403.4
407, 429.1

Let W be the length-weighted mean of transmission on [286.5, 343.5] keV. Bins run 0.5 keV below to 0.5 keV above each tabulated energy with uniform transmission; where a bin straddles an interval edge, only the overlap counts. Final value 426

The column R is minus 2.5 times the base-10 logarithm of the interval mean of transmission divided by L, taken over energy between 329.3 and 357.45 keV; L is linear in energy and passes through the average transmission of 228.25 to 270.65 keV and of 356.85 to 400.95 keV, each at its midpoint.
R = 0.06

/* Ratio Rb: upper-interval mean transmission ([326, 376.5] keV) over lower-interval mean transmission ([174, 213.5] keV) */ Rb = 1.15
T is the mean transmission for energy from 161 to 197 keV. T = 436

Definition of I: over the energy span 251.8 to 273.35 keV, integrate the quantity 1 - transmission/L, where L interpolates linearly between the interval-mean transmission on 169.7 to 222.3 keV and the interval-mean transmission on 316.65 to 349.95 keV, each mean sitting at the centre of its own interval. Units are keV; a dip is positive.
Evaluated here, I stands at -4.3 keV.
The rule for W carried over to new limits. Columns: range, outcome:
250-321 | 452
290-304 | 434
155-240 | 429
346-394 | 400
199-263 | 449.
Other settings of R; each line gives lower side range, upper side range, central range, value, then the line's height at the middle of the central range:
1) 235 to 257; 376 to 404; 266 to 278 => 0.048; 485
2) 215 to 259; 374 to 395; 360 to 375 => 0.068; 419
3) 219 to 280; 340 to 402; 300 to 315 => 0.032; 447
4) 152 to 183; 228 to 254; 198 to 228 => 0.305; 504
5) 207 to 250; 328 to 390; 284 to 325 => 0.003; 433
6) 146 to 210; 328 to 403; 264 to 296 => -0.114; 410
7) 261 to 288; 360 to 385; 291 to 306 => 0.032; 445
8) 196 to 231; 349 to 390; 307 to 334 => -0.082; 395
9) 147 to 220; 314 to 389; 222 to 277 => -0.182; 414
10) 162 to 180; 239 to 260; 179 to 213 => 0.474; 505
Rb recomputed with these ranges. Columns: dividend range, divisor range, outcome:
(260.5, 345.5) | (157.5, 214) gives 1.10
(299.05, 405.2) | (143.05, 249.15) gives 0.92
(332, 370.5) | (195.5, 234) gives 1.02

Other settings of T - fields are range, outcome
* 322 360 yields 409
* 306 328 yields 428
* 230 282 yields 486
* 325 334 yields 422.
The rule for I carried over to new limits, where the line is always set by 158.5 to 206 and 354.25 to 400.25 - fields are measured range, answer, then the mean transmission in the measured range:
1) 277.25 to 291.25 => -1.7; 449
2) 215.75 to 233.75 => -4.2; 494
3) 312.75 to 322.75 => -0.5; 420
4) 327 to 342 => -0.4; 412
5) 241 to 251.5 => -2.9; 512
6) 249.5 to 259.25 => -2.3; 495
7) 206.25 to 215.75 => 0.8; 370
